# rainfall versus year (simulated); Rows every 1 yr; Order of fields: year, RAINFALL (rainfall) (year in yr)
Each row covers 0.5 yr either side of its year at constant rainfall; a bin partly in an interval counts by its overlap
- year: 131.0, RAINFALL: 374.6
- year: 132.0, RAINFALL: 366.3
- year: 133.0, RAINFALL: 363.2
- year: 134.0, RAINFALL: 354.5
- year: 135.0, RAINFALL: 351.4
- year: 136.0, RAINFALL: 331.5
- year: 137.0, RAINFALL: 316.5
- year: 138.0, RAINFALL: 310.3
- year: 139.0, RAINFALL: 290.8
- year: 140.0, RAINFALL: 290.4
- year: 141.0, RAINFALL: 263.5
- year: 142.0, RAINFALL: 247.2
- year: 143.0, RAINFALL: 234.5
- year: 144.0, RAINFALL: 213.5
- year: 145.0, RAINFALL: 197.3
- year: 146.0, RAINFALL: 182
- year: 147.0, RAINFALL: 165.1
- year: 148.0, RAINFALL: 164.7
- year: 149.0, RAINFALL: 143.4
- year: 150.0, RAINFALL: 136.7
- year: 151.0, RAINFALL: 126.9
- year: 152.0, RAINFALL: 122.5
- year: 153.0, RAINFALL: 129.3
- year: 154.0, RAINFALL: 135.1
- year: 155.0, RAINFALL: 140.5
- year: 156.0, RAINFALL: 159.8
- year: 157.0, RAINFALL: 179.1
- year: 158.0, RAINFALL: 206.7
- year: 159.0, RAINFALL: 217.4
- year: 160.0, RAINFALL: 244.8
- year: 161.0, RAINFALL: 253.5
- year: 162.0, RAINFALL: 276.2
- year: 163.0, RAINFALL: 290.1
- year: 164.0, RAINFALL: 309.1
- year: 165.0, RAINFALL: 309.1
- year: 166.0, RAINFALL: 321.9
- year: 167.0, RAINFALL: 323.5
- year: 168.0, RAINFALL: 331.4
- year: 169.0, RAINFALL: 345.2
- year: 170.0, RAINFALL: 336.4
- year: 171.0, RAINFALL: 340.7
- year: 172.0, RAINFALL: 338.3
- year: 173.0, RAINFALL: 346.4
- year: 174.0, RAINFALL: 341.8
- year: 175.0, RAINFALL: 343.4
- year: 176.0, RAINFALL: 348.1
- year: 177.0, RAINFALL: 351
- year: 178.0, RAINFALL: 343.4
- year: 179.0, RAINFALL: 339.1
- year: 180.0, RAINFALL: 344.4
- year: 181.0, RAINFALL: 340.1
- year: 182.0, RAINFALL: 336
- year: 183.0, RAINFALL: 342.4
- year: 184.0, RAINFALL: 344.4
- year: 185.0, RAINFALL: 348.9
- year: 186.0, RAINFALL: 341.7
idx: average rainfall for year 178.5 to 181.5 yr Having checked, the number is 341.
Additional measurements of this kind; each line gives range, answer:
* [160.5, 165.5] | 288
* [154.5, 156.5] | 150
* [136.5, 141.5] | 294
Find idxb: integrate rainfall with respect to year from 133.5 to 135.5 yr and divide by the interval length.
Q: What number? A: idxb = 353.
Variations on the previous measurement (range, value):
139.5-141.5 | 277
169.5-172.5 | 338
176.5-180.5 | 344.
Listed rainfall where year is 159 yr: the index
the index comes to 217.4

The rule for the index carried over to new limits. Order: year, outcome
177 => 351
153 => 129.3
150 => 136.7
